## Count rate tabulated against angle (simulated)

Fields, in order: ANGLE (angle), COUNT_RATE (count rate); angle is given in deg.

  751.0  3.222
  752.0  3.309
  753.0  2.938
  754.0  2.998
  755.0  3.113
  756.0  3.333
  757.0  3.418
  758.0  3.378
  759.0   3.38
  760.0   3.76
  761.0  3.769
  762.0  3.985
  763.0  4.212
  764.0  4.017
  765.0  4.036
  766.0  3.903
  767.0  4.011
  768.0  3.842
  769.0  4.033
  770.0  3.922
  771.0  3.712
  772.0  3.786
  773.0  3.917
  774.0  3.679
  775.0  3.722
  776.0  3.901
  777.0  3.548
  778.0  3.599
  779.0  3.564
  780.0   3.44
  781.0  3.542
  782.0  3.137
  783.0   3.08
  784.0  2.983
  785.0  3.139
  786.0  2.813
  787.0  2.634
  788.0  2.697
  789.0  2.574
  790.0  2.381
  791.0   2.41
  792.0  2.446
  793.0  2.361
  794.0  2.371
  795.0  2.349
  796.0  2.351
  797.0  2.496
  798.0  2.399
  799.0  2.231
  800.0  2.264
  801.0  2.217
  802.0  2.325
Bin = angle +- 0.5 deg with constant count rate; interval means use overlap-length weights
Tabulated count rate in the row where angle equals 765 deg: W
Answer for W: 4.036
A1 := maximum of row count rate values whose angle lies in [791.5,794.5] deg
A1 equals 2.446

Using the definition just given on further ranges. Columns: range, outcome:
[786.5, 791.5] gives 2.697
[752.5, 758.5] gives 3.418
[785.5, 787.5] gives 2.813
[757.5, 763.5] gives 4.212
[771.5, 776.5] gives 3.917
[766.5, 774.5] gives 4.033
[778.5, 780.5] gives 3.564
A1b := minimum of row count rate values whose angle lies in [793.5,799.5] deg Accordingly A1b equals 2.231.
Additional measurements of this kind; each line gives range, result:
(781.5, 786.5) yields 2.813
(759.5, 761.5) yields 3.76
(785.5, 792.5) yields 2.381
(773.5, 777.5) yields 3.548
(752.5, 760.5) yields 2.938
